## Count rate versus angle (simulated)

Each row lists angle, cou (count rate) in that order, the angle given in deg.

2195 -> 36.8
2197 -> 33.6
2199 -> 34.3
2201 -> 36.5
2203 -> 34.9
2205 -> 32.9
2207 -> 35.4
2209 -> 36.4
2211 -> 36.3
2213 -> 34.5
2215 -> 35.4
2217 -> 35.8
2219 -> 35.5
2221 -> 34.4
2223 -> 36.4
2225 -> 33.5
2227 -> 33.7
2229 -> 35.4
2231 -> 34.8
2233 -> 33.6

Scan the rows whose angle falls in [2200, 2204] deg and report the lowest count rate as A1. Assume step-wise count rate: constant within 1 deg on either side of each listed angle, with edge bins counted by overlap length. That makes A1 34.9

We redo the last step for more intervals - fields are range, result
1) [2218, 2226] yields 33.5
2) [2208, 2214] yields 34.5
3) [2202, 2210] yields 32.9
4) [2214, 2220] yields 35.4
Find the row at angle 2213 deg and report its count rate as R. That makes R 34.5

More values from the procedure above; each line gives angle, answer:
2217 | 35.8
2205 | 32.9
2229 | 35.4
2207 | 35.4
